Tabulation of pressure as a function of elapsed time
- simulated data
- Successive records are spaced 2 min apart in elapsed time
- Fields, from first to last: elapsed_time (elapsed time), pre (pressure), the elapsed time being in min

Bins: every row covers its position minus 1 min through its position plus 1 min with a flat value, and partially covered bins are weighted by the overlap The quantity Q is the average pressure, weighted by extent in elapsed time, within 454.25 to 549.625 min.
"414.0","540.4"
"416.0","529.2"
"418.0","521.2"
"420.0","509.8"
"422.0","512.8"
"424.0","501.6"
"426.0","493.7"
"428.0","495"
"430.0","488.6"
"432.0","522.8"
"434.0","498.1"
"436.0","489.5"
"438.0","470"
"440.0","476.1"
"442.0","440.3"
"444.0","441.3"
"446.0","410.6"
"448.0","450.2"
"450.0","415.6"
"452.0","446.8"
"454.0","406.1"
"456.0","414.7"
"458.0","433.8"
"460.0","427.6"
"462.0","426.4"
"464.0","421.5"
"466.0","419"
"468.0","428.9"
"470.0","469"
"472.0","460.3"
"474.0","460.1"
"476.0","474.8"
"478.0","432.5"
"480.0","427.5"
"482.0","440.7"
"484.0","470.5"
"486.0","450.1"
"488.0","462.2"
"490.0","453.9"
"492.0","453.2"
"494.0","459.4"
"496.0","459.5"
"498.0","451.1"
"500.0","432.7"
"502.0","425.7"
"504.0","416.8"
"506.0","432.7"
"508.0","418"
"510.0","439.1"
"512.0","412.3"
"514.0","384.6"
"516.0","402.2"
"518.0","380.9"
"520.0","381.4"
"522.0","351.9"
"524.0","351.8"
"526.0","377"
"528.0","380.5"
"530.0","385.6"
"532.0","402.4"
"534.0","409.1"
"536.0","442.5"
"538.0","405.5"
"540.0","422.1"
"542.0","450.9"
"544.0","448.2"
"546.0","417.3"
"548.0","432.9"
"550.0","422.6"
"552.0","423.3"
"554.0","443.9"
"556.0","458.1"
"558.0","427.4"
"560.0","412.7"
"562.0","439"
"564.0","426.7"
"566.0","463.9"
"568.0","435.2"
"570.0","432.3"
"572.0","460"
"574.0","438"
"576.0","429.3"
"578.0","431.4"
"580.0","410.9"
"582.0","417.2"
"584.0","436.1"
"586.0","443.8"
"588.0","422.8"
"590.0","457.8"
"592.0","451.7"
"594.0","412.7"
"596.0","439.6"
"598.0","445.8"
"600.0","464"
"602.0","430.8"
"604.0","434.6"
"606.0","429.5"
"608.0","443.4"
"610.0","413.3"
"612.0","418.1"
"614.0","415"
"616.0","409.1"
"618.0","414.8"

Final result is 425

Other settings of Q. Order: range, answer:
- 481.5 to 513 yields 442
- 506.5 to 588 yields 419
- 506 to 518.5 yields 409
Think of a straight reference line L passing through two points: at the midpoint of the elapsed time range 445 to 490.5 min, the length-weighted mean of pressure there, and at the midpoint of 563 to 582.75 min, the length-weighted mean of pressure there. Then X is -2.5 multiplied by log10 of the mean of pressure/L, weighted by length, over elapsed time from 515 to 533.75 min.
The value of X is 0.15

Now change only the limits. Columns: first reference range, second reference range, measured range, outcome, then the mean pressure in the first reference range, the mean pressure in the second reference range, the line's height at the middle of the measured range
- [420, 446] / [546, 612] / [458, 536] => 0.09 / 484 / 435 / 462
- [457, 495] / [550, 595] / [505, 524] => 0.11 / 446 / 435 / 441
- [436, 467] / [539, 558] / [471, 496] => -0.05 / 435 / 435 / 435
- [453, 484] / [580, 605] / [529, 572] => 0.02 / 437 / 437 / 437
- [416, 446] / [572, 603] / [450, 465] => 0.13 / 489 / 436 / 480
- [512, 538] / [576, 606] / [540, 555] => -0.07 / 389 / 435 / 405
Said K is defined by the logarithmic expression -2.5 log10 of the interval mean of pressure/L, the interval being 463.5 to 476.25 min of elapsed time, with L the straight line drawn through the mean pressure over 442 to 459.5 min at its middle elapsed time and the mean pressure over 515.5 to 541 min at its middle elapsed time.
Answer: -0.07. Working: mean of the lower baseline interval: 428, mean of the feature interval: 447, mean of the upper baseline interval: 392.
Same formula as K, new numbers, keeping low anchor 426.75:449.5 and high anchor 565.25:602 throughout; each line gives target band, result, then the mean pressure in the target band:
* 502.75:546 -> 0.12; 405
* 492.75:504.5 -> 0.04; 442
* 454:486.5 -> 0.06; 440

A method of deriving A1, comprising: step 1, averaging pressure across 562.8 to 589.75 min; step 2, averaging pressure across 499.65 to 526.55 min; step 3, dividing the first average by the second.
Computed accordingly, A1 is 1.1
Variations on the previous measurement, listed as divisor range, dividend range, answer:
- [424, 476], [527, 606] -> 0.95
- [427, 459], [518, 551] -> 0.89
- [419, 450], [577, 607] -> 0.91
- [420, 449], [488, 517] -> 0.90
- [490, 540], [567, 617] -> 1.05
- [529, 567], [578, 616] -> 1.01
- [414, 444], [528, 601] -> 0.87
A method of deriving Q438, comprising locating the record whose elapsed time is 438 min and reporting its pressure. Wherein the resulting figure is 470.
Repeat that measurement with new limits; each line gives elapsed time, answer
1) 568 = 435.2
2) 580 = 410.9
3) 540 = 422.1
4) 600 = 464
